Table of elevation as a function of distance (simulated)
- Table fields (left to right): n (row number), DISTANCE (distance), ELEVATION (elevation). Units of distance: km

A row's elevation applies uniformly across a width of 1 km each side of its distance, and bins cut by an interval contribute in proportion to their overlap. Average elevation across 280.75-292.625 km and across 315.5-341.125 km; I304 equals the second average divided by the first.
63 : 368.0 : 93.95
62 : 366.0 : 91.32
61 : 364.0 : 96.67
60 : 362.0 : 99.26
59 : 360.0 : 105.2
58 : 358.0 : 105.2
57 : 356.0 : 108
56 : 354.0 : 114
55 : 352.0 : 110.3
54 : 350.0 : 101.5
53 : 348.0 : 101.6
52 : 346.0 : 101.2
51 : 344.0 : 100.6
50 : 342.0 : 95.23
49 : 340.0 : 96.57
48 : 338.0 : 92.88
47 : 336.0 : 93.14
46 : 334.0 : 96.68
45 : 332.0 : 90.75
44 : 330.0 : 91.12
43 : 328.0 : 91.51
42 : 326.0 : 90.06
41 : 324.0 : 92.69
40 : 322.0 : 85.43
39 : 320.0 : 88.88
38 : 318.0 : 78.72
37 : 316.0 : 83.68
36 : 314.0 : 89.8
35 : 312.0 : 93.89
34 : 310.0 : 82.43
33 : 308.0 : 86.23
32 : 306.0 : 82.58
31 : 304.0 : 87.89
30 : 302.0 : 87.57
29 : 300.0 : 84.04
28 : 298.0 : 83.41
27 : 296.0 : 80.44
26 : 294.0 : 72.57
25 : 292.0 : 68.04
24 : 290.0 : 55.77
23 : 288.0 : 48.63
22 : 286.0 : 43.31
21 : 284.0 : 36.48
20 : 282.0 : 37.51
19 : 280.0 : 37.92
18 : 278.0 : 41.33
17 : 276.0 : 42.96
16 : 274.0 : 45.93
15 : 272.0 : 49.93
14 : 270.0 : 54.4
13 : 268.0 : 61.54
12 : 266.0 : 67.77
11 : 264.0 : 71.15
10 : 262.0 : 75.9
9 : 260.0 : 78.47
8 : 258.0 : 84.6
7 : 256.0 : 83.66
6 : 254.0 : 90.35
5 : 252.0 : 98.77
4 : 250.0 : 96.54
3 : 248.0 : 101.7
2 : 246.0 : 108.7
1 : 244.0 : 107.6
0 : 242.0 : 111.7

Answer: 1.9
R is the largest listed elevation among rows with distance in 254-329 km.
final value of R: 93.89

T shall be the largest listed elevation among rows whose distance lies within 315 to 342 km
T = 96.68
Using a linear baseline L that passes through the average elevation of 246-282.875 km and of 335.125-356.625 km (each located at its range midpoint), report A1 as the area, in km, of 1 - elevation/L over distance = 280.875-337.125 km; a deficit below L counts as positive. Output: 5.7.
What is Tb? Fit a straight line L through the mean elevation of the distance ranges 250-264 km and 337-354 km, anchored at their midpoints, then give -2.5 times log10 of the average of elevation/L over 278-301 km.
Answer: 0.49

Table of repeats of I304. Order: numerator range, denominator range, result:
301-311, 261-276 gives 1.43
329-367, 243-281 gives 1.35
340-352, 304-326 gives 1.16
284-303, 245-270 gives 0.81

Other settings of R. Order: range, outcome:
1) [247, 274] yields 101.7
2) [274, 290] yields 55.77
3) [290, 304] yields 87.89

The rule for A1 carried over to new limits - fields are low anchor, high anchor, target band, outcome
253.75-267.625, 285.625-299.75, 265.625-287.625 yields 7.81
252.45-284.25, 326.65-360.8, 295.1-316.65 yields -1.45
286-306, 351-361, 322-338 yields 0.22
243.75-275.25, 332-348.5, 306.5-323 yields 0.91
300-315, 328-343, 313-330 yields 0.47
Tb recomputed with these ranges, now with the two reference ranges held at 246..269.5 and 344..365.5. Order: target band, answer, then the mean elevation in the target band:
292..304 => 0.14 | 81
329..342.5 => 0.07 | 93.7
